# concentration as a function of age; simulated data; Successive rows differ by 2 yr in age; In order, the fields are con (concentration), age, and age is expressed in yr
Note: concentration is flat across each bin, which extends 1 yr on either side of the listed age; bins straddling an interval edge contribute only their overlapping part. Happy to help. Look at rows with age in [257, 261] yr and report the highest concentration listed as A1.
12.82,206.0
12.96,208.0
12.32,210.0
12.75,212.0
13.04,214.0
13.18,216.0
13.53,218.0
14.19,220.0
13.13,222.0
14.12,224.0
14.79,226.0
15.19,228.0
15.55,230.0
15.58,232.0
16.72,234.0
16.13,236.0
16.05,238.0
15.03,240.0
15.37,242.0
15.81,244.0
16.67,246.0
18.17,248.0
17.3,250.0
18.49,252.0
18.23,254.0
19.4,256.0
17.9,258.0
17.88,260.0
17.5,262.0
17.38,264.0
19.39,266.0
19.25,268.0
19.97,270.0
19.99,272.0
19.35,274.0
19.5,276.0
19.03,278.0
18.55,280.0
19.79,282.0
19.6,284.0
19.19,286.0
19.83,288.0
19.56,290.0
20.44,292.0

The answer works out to 17.9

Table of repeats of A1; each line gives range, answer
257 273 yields 19.99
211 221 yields 14.19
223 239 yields 16.72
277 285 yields 19.79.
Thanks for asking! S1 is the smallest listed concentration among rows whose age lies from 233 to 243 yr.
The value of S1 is 15.03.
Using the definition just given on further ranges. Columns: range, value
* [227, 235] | 15.19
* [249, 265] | 17.3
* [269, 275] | 19.35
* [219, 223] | 13.13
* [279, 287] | 18.55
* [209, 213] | 12.32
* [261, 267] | 17.38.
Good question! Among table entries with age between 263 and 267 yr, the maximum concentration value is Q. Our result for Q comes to 19.39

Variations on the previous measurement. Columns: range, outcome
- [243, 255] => 18.49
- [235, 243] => 16.13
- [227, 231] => 15.55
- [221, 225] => 14.12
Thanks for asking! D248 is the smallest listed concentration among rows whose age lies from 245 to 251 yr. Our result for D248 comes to 16.67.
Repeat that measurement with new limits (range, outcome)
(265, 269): 19.25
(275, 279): 19.03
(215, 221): 13.18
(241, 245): 15.37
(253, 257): 18.23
